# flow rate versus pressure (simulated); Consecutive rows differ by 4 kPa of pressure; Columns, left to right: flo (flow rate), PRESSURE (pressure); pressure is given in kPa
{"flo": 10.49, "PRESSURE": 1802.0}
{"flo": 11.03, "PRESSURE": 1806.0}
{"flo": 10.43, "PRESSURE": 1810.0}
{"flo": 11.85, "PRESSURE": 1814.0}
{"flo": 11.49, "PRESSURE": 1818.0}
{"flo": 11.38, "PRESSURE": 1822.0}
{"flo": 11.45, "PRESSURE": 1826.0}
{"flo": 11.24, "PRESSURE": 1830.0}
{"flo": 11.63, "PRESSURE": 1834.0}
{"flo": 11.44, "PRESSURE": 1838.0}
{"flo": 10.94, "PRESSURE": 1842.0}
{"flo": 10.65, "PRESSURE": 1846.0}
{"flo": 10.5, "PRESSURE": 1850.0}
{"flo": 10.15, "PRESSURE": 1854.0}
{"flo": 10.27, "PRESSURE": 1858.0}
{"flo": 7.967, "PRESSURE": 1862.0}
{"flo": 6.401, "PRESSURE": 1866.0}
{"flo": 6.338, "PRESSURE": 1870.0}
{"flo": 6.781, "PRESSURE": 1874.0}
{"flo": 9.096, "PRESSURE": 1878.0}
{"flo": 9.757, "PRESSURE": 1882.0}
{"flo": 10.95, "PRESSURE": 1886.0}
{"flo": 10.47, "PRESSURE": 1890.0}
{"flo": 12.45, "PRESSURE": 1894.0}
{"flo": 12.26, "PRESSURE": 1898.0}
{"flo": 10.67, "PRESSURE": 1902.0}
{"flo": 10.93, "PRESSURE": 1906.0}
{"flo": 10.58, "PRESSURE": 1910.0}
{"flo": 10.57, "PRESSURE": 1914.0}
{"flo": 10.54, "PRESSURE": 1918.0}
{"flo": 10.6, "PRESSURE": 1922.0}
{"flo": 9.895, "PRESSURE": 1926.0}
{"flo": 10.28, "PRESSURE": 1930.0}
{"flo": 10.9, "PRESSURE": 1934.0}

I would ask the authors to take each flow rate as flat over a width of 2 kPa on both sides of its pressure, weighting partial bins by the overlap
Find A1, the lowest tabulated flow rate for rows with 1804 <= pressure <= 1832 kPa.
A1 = 10.43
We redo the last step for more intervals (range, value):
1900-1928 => 9.895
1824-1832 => 11.24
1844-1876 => 6.338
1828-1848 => 10.65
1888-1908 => 10.47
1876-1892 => 9.096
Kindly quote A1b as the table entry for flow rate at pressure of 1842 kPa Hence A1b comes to 10.94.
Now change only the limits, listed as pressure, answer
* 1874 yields 6.781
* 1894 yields 12.45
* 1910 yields 10.58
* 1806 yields 11.03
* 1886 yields 10.95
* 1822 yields 11.38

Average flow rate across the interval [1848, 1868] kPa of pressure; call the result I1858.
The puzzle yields 9.06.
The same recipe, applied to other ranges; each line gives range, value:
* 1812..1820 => 11.7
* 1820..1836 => 11.4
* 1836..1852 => 10.9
